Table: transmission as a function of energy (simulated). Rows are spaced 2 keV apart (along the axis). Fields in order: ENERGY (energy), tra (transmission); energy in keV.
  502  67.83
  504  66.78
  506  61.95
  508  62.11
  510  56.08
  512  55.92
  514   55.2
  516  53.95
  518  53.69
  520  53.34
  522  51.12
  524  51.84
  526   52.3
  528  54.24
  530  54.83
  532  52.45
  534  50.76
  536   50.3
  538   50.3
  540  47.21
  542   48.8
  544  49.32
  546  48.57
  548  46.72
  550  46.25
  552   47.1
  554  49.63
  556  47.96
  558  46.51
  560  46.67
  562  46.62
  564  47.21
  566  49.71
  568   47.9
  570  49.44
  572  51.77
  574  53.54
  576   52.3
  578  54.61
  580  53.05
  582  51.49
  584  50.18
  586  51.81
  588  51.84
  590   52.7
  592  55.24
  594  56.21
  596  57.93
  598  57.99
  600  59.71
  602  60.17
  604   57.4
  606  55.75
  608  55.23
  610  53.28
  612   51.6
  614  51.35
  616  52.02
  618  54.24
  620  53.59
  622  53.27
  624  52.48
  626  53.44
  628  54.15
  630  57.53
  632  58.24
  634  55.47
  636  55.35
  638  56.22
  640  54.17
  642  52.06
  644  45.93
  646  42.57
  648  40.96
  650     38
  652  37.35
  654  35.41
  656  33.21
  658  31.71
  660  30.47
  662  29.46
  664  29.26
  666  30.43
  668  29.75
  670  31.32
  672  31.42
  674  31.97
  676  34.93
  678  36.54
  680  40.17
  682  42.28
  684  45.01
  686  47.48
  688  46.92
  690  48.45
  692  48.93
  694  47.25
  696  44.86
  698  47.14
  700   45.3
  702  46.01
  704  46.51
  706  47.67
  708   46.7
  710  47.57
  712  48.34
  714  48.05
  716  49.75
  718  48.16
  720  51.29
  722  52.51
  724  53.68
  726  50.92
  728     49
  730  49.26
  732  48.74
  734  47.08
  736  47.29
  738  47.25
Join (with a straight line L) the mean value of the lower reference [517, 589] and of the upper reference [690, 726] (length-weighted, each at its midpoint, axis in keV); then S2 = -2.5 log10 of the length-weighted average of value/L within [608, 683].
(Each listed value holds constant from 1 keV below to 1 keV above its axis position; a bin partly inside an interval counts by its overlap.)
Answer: 0.12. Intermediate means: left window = 50.3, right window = 48.3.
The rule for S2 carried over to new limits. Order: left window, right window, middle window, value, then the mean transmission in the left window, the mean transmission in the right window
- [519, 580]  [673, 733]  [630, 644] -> -0.14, 50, 46.4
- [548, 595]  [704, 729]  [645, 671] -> 0.42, 50.3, 49.4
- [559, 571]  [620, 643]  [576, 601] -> -0.08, 47.9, 54.7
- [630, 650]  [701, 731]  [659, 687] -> 0.39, 50.9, 49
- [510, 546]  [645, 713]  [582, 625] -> -0.18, 52.1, 40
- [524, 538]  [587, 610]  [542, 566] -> 0.13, 52.3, 56.2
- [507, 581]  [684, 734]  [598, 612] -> -0.13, 51.1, 48.3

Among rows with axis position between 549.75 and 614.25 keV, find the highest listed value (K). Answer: 60.17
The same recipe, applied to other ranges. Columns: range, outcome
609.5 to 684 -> 58.24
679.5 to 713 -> 48.93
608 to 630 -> 57.53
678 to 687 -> 47.48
